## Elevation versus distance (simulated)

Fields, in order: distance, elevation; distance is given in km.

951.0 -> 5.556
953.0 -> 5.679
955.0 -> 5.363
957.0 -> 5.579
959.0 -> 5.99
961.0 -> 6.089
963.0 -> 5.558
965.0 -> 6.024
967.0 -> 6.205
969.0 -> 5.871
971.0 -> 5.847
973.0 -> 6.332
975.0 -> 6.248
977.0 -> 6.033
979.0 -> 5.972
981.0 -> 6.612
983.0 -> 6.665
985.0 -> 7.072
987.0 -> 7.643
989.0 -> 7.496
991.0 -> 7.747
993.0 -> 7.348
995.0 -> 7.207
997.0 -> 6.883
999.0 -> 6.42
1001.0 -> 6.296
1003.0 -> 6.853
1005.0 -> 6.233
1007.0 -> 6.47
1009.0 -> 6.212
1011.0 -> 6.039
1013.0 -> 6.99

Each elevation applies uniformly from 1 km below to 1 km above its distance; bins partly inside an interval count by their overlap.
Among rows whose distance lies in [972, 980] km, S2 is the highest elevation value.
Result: 6.332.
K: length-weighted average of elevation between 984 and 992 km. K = 7.49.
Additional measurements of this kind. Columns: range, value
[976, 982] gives 6.21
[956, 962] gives 5.89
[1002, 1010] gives 6.44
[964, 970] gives 6.03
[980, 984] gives 6.64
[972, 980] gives 6.15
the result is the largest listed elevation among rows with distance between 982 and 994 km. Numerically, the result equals 7.747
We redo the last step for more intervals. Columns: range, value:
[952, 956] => 5.679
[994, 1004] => 7.207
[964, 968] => 6.205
